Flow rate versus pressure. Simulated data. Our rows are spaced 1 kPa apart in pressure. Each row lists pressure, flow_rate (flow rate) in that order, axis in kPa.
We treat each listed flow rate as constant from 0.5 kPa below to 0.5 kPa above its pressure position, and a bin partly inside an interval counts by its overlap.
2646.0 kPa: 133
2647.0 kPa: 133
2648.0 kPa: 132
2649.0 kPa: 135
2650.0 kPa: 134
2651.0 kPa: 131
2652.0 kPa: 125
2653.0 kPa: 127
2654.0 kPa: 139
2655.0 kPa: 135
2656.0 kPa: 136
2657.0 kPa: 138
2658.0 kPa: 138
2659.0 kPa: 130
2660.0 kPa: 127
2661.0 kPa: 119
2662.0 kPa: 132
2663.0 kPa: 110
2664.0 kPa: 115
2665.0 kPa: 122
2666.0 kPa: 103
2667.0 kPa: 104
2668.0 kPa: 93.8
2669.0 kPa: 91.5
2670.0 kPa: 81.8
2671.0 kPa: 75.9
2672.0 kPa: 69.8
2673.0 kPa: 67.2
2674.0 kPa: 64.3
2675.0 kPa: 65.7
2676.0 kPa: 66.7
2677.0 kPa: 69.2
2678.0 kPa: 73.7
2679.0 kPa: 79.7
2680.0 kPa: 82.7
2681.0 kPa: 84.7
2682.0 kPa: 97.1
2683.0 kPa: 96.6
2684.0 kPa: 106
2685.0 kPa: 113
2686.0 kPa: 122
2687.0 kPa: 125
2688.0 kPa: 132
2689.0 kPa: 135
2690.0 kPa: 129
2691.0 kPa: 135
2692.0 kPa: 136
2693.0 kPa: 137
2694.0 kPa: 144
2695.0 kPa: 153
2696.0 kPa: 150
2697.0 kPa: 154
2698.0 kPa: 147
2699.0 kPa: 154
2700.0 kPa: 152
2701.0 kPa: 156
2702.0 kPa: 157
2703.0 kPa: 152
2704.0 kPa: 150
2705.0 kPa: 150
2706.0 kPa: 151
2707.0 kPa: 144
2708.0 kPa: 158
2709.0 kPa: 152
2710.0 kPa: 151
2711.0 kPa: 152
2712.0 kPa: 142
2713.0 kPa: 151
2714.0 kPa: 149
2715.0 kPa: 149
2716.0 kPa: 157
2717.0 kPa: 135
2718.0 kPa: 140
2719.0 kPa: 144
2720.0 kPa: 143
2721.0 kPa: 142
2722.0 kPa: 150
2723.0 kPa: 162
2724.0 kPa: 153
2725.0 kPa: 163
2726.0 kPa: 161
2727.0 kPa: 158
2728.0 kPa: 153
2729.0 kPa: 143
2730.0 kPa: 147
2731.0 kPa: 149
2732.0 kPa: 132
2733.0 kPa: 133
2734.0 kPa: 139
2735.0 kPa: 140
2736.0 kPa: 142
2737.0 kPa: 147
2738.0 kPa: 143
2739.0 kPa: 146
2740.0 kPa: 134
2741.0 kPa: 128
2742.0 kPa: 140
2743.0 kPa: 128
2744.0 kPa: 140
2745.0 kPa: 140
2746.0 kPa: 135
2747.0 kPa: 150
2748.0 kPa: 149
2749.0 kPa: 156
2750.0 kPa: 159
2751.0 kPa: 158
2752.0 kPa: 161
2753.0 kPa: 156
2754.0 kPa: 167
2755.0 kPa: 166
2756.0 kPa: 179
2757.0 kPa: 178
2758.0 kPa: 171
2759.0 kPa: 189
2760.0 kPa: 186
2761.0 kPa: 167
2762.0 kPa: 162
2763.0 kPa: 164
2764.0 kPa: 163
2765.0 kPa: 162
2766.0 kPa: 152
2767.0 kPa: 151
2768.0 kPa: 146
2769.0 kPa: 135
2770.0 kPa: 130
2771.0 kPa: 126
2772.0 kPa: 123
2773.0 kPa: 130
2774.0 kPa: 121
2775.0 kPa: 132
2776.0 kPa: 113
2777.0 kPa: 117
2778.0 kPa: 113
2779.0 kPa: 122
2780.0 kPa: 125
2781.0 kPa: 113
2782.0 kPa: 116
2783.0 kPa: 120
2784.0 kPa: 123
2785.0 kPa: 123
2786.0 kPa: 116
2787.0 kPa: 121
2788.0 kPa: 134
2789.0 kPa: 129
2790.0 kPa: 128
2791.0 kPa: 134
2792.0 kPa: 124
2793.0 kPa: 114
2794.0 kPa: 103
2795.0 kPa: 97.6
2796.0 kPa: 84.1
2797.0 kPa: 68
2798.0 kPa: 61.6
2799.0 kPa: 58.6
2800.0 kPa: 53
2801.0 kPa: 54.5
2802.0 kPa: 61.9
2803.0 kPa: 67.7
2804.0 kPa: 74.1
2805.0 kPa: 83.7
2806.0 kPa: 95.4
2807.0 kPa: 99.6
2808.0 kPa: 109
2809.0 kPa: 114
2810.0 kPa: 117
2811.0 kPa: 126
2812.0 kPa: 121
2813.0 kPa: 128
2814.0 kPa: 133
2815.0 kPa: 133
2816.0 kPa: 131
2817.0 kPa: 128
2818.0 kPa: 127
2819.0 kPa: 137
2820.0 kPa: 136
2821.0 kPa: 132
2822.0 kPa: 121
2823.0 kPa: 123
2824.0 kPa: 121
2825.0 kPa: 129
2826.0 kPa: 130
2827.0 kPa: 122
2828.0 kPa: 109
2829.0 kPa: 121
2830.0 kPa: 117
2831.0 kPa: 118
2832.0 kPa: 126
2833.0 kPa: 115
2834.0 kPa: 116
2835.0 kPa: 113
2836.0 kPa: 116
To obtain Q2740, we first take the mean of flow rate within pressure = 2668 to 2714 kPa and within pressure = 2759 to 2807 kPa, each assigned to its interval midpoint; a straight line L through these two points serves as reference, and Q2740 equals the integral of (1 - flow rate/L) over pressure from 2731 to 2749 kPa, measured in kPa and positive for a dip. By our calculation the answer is -3.1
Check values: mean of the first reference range 121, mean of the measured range 140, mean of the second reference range 118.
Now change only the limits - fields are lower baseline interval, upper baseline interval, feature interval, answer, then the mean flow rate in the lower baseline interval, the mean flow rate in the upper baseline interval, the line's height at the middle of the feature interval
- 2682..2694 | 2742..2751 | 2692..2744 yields -4.9 kPa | 124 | 145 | 135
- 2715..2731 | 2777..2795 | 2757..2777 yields -2.9 kPa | 150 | 120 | 129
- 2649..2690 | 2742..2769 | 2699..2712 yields -2.4 kPa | 107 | 158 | 128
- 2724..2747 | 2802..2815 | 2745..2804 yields -2.4 kPa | 143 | 105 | 123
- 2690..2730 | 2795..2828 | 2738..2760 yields -3.7 kPa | 149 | 106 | 132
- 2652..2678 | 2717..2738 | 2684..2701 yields -2.0 kPa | 105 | 147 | 123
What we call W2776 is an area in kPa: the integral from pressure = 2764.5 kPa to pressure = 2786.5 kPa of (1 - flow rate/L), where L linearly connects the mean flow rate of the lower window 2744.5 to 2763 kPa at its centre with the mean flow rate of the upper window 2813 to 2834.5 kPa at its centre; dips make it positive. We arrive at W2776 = 3.4 kPa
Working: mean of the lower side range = 163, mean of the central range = 128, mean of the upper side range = 125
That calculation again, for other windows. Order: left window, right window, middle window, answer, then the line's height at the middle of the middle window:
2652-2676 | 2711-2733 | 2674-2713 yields 0.71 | 128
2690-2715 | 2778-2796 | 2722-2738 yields -1.04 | 139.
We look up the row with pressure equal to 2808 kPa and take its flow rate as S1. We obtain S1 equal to 109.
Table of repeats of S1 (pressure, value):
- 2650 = 134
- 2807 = 99.6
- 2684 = 106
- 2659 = 130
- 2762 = 162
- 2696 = 150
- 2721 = 142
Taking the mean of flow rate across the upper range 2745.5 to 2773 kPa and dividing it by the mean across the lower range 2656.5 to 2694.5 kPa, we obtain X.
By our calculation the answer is 1.48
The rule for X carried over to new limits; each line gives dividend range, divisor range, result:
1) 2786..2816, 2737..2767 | 0.65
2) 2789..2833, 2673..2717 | 0.85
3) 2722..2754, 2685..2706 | 1.03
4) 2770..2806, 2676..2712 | 0.81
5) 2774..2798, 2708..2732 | 0.77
